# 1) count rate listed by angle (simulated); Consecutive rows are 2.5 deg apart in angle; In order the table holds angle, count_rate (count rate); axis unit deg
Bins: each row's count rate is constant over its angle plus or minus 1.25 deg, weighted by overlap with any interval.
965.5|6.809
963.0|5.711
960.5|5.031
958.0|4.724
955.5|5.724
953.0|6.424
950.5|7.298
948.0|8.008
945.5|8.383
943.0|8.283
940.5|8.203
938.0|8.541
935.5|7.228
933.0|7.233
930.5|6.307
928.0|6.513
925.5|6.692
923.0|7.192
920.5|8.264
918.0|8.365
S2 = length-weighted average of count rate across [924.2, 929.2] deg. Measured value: 6.61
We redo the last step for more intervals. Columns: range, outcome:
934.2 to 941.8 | 7.99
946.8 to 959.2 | 6.44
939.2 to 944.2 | 8.25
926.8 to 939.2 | 7.16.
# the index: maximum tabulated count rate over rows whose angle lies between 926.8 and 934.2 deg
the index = 7.233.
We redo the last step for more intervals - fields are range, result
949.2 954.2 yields 7.298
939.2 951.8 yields 8.383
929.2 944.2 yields 8.541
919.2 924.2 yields 8.264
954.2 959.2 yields 5.724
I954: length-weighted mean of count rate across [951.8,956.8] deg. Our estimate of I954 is 6.06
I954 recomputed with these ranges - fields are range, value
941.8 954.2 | 7.68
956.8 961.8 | 4.89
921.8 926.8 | 6.94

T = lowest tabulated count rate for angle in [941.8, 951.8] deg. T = 7.298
